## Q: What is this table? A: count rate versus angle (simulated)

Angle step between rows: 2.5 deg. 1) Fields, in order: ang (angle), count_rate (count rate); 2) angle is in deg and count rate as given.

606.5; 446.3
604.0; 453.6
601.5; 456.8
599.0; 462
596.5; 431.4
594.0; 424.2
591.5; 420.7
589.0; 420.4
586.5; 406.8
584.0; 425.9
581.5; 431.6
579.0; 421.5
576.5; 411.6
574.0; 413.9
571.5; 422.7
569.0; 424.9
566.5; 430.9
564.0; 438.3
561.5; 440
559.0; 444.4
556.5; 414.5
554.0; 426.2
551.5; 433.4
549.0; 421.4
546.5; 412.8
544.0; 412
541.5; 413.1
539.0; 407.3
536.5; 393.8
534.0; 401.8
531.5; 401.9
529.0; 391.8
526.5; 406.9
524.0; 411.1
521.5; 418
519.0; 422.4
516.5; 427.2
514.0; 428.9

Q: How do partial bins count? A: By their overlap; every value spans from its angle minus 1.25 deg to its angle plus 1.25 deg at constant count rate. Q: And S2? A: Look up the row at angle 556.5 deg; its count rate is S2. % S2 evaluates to 414.5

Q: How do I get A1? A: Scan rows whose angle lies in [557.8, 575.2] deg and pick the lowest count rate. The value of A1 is 413.9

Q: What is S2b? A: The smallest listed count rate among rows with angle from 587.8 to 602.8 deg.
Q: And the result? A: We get 420.4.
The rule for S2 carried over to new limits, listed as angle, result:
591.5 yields 420.7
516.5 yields 427.2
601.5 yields 456.8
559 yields 444.4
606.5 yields 446.3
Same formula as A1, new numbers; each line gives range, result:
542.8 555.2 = 412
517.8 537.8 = 391.8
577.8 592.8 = 406.8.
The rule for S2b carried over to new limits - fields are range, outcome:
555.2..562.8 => 414.5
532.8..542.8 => 393.8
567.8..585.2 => 411.6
